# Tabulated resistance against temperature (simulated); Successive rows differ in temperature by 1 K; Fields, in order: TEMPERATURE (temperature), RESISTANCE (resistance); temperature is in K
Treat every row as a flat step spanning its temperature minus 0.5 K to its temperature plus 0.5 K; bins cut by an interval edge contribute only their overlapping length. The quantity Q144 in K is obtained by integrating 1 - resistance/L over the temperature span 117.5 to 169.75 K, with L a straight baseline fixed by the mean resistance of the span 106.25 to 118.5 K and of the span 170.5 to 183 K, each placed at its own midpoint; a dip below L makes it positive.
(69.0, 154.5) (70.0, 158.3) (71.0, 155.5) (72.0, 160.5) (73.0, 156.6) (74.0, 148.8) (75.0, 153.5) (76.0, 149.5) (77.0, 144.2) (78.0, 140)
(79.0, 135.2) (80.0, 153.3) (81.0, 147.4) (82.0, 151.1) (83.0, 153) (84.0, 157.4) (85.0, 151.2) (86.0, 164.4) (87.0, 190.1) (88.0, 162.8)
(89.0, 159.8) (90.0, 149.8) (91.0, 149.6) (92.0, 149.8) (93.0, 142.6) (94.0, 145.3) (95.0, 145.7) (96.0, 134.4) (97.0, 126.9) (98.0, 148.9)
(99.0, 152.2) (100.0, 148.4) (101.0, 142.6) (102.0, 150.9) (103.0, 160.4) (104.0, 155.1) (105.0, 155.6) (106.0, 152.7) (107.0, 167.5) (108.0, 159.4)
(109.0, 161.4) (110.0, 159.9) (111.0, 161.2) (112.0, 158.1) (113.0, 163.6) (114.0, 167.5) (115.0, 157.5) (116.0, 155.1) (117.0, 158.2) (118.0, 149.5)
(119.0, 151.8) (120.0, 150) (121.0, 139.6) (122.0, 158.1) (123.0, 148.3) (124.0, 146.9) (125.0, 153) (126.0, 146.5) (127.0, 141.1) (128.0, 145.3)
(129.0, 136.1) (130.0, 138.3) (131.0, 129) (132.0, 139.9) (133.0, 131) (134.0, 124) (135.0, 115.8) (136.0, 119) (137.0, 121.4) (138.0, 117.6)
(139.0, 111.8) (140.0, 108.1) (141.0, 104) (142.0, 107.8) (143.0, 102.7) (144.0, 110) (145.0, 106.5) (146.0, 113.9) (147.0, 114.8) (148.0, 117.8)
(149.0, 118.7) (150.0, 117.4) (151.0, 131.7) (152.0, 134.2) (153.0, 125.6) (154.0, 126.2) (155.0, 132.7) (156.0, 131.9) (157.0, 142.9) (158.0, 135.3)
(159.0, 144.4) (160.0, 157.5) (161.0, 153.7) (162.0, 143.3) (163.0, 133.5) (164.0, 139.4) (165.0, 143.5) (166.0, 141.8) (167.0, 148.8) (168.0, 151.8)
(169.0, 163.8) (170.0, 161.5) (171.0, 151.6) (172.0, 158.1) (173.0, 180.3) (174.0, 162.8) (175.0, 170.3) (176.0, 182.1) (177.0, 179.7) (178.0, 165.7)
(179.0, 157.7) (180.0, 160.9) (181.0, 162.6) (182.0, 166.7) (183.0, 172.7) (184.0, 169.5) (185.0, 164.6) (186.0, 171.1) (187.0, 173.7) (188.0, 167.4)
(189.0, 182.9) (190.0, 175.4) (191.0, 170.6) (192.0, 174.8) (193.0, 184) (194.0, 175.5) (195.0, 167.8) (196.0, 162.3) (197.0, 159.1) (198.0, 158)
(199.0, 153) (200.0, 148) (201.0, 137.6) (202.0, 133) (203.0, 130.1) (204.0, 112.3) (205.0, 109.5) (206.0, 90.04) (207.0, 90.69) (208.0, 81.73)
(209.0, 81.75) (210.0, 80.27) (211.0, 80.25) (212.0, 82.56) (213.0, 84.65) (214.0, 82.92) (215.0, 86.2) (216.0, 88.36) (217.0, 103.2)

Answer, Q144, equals 9.6 K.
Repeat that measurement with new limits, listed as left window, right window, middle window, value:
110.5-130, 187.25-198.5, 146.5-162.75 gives 2.8 K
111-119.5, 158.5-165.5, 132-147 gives 3.6 K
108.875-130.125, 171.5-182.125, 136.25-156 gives 5.2 K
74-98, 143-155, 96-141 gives -3.3 K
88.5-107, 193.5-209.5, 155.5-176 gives -2.2 K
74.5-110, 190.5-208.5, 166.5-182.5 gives -2.3 K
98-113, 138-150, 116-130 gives -1.3 K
